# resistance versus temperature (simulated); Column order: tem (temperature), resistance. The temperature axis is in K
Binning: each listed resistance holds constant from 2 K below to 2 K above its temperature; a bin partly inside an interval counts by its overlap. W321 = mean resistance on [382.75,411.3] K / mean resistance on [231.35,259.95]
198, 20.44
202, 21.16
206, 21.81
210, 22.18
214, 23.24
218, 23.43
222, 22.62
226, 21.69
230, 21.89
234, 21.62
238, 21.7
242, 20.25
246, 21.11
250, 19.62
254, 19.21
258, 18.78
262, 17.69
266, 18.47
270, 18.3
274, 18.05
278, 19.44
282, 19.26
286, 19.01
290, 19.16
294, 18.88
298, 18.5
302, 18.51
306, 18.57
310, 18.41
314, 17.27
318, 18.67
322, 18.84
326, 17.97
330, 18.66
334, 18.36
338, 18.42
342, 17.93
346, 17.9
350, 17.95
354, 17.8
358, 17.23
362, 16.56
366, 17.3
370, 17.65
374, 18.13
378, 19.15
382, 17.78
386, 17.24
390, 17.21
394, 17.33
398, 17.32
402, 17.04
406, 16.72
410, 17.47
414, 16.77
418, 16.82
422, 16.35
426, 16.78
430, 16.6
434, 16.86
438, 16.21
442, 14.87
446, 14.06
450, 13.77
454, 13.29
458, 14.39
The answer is 0.85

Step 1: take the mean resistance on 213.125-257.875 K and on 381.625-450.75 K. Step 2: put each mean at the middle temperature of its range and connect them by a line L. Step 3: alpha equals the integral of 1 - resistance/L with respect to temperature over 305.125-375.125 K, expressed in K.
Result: 2.19 K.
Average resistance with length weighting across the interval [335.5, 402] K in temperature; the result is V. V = 17.7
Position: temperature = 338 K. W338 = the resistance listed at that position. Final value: 18.42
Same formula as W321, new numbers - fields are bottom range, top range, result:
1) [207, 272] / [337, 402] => 0.85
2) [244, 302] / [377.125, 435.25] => 0.90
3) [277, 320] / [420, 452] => 0.84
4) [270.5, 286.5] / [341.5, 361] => 0.94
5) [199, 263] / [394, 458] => 0.76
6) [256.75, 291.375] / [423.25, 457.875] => 0.82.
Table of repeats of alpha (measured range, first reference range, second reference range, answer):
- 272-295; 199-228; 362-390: 1.5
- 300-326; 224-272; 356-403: 0.6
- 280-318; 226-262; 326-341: 1.1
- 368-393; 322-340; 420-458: -1.2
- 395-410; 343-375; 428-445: -0.4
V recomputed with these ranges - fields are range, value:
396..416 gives 17.1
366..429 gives 17.3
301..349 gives 18.3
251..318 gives 18.6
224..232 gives 21.8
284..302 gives 18.8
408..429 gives 16.8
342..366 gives 17.5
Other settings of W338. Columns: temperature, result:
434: 16.86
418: 16.82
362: 16.56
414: 16.77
